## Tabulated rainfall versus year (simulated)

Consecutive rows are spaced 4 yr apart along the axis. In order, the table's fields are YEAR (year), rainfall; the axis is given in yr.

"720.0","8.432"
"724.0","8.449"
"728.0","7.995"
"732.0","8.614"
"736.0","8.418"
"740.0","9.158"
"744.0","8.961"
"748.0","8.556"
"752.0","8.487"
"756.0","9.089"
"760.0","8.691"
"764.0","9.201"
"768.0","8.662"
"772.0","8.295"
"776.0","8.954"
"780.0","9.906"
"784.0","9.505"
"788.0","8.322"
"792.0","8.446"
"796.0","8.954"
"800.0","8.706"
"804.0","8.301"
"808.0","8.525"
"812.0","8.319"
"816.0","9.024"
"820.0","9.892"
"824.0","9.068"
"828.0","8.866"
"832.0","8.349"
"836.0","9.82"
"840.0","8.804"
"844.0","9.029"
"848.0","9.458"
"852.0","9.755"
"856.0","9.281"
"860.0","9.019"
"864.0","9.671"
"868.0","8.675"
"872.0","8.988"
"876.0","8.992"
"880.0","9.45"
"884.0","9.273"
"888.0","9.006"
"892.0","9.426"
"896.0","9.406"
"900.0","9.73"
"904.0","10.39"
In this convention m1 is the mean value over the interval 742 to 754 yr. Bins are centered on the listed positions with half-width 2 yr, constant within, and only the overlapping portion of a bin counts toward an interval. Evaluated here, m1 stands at 8.67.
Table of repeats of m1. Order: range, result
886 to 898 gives 9.28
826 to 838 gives 9.01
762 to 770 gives 8.93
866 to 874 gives 8.83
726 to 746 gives 8.63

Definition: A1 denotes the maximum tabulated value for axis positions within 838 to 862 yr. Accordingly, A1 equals 9.755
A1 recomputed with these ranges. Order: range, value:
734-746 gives 9.158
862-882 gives 9.671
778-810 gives 9.906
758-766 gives 9.201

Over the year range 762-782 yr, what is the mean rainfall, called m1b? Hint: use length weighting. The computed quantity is 9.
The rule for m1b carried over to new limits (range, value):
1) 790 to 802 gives 8.7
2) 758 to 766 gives 8.95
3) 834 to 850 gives 9.28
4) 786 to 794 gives 8.38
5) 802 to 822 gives 8.81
